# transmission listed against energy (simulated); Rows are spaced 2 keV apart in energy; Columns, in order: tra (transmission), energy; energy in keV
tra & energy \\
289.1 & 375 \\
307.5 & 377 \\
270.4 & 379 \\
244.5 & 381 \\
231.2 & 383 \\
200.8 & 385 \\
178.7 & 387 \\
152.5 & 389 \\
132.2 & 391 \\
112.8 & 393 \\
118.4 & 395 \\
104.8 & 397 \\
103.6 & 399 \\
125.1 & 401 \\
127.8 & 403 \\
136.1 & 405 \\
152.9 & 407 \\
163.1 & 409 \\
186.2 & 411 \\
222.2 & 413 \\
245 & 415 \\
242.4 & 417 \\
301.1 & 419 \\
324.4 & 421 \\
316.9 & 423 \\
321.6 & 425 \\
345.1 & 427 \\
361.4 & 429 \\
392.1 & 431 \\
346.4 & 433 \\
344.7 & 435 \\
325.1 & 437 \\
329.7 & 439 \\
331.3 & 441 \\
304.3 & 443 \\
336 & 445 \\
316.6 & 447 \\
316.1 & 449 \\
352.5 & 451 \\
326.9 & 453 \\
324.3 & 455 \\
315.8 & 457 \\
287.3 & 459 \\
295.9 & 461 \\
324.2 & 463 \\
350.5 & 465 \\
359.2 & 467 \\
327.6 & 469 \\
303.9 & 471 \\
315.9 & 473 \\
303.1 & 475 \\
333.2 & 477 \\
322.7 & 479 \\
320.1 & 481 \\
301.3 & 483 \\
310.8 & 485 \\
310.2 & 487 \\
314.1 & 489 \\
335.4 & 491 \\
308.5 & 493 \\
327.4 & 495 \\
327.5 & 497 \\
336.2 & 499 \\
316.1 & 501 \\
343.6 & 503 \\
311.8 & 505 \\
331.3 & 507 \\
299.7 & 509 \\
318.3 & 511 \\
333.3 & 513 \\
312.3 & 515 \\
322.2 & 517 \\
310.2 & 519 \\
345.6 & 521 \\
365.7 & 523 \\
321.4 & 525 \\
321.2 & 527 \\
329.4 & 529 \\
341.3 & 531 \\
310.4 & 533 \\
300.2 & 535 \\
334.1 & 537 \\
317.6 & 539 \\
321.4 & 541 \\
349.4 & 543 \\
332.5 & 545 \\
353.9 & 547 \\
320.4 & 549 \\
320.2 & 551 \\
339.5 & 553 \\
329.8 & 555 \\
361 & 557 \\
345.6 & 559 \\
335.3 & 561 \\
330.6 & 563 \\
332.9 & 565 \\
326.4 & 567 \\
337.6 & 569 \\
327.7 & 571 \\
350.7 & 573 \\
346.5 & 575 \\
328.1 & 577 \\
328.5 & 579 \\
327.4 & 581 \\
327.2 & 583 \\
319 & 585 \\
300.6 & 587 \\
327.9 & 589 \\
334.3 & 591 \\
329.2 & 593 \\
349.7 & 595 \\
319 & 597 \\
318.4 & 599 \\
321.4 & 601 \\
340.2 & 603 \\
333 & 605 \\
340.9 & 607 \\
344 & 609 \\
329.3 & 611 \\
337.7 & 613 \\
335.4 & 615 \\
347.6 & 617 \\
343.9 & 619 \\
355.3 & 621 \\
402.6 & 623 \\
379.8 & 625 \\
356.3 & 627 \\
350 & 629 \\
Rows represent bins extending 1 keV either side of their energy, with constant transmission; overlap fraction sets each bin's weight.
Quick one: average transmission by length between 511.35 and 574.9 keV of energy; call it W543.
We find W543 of 332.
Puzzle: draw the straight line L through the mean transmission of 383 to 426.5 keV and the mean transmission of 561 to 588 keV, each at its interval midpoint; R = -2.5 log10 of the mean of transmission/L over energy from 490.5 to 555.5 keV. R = -0.14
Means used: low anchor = 192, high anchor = 330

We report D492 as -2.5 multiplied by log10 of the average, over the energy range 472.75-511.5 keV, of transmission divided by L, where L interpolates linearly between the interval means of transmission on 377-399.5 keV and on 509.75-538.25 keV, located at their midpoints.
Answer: -0.104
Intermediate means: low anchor 176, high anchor 326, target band 319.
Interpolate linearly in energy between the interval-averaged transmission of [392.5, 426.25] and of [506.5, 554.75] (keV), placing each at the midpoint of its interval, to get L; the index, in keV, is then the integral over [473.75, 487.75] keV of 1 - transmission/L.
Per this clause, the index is -2.11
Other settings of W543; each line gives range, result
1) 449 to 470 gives 326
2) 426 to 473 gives 331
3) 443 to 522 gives 322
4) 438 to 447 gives 324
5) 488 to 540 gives 324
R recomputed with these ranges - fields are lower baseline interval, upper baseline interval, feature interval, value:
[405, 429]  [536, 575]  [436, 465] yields -0.17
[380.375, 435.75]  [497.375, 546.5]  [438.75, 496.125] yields -0.17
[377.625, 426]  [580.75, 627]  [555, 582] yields -0.08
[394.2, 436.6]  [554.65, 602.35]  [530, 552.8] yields -0.06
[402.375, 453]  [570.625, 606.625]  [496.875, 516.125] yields -0.05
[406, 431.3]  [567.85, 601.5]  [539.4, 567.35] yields -0.06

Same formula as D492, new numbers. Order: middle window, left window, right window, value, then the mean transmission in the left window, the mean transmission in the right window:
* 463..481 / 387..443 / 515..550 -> -0.164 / 236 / 329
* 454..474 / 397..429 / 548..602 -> -0.244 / 222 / 331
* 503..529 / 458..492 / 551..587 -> -0.001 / 319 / 334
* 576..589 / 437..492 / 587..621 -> 0.033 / 321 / 334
